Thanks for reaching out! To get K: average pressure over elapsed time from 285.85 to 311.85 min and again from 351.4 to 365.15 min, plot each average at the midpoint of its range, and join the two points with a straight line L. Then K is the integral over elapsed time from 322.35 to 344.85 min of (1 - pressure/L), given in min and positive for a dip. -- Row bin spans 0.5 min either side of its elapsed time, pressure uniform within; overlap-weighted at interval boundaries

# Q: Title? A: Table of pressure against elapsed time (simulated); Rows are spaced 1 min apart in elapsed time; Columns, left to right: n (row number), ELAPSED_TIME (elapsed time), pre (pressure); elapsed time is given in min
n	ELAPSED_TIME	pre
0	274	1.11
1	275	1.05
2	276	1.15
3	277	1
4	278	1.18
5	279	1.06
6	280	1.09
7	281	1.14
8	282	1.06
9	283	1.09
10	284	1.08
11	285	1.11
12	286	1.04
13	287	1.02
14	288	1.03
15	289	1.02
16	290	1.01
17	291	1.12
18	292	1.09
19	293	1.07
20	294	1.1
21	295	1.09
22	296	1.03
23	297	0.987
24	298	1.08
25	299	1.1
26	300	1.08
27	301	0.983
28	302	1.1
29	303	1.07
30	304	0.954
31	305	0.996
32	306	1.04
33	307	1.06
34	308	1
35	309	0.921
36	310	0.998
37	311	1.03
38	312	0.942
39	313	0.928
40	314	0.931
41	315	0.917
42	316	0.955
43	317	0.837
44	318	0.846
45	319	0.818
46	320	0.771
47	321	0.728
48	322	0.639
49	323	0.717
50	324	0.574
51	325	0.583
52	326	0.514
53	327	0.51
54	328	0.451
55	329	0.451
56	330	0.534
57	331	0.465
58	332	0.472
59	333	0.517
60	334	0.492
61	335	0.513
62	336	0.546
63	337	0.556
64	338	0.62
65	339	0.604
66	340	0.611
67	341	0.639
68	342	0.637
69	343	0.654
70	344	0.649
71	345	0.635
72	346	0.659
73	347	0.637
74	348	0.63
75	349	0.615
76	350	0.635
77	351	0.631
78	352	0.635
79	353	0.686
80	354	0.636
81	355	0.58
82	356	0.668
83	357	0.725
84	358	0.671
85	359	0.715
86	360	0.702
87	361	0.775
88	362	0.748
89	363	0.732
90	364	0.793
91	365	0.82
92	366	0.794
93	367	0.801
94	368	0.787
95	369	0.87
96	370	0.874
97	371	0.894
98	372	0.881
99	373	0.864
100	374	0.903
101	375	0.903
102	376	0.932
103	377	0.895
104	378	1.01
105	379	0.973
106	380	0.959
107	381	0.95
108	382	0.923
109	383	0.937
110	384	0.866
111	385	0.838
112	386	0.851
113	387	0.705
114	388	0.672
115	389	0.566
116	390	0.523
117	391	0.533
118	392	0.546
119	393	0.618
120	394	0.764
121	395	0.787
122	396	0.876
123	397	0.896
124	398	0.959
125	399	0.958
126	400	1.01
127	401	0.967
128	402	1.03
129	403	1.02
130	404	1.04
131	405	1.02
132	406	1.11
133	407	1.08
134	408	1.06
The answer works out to 7.4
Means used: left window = 1.04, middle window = 0.561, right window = 0.703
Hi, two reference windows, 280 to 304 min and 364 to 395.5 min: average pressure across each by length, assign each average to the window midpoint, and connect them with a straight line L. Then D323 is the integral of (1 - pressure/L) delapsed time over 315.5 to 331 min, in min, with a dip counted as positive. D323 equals 5.10 min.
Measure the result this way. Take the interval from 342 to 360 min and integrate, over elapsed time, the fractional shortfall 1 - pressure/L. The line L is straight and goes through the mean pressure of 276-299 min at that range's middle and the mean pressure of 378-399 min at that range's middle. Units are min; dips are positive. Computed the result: 4.9 min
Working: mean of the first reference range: 1.07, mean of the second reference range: 0.796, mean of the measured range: 0.652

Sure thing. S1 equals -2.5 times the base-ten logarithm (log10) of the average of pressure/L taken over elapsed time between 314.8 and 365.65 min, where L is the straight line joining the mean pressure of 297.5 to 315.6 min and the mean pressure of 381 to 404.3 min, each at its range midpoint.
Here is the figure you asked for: 0.39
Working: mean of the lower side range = 1.01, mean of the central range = 0.649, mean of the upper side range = 0.822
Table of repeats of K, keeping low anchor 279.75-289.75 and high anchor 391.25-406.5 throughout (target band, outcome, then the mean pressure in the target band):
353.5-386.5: 4.0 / 0.826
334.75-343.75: 3.5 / 0.602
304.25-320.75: 1.5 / 0.934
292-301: -0.1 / 1.06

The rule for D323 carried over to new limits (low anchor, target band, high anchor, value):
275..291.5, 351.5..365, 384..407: 3.1 min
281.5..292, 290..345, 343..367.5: 6.1 min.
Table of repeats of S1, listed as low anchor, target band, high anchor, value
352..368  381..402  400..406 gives 0.179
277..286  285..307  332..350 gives -0.087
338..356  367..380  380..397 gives -0.249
